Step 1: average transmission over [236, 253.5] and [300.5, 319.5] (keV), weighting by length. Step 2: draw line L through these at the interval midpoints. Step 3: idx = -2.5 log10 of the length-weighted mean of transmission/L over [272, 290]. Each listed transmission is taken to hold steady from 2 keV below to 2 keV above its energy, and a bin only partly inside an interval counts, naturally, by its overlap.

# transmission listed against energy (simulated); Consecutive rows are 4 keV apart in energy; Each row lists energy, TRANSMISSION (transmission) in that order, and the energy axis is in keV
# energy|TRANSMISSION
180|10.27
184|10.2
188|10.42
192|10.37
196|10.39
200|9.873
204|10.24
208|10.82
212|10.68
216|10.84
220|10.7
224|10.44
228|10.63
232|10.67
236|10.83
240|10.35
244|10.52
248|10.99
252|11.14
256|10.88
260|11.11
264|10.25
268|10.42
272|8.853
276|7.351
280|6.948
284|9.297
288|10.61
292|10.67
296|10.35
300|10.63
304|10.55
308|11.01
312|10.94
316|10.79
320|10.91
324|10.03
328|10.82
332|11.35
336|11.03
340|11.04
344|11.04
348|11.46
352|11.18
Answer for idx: 0.248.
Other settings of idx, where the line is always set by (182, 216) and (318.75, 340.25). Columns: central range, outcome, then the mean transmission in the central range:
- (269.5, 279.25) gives 0.302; 8.07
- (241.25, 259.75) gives -0.031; 10.9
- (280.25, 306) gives 0.063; 10.1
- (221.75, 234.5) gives -0.009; 10.6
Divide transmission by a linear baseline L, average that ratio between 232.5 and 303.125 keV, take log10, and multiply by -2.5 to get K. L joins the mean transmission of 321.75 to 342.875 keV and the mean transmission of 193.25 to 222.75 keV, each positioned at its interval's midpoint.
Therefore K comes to 0.06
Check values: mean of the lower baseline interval 10.5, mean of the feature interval 10.1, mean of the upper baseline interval 10.9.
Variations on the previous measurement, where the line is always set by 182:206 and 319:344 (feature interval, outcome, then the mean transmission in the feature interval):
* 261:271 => 0.03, 10.3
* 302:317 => 0.00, 10.8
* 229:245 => -0.02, 10.6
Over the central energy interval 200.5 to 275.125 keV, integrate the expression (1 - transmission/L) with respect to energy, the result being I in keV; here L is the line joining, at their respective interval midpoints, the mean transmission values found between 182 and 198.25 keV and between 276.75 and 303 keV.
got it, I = -3.69 keV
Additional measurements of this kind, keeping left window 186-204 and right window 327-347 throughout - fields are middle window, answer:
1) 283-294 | 0.54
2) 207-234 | -0.70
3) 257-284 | 3.70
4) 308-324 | 0.26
